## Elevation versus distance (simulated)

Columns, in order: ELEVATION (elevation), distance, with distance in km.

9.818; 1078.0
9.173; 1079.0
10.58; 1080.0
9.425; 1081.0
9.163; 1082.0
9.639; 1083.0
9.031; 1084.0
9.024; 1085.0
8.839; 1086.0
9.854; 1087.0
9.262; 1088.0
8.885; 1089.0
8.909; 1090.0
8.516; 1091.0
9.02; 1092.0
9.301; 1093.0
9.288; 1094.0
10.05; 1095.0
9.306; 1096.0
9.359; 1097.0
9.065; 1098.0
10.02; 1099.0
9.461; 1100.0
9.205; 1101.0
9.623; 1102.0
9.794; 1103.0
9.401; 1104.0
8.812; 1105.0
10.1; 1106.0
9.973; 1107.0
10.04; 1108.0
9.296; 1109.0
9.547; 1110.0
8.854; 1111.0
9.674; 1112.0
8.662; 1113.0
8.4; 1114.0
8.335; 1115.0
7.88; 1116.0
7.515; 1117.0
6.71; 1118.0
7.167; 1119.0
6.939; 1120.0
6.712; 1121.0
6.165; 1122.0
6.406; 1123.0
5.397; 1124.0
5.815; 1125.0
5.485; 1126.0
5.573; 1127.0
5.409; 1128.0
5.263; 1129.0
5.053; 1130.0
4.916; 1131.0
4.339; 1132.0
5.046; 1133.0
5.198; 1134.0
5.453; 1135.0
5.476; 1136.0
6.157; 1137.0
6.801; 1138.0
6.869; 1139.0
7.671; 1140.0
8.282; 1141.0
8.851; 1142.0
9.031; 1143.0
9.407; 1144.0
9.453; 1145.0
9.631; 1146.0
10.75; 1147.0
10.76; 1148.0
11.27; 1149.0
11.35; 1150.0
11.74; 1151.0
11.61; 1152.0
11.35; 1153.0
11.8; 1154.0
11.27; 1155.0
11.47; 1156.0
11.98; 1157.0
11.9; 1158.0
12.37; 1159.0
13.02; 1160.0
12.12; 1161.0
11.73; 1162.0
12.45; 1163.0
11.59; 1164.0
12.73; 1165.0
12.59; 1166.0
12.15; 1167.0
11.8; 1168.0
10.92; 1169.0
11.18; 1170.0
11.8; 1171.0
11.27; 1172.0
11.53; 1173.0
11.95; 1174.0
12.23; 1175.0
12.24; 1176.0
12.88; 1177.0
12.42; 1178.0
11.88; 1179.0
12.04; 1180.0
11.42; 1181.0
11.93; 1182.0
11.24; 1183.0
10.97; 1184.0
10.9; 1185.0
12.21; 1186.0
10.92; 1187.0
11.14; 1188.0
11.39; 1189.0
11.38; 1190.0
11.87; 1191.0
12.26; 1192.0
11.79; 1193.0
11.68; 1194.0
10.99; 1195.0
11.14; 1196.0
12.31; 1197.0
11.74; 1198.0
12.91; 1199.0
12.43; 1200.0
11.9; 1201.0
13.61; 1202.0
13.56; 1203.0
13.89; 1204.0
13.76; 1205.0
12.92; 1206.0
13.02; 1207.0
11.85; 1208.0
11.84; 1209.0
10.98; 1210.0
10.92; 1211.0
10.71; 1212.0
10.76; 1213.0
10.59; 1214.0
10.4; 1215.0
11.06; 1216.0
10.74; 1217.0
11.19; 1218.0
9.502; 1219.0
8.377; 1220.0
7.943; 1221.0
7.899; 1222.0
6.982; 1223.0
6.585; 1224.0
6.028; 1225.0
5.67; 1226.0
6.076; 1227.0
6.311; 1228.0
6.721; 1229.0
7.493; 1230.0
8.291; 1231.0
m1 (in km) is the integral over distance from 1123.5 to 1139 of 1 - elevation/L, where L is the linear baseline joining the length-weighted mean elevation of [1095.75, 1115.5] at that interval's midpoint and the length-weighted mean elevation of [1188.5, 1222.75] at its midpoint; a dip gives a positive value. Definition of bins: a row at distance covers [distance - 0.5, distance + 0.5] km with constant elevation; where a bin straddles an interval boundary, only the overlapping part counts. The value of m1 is 6.9 km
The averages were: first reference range 9.35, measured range 5.47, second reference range 11.4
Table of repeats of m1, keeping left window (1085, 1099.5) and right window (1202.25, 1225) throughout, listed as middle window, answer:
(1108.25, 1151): 9.57 km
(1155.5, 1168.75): -2.74 km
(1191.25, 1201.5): -1.45 km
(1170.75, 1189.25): -2.63 km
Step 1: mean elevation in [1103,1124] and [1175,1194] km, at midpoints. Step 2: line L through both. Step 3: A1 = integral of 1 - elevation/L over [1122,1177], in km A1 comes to 4.0 km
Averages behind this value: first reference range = 8.29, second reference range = 11.7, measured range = 9.44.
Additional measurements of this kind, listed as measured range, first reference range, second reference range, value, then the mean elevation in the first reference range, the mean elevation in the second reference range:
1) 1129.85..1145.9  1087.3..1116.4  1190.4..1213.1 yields 5.39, 9.25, 12.1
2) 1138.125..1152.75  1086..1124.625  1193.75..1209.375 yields 0.84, 8.7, 12.5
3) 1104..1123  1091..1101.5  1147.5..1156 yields 3.08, 9.37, 11.4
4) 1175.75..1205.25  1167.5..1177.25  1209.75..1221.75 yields -2.46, 11.8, 10.2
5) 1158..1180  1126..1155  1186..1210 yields -4.34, 8.03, 12.2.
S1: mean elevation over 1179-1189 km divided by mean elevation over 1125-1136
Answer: 2.19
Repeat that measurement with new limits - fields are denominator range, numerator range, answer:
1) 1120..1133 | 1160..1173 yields 2.13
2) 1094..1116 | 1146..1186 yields 1.26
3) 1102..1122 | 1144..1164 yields 1.33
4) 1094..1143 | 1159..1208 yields 1.57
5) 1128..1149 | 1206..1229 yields 1.29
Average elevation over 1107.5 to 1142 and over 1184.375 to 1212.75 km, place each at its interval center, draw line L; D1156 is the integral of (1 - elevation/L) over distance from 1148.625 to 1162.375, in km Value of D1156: -4.3 km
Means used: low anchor 6.87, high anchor 12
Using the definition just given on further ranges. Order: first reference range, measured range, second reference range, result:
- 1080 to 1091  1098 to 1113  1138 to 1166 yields 0.3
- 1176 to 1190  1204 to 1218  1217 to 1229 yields -4.3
